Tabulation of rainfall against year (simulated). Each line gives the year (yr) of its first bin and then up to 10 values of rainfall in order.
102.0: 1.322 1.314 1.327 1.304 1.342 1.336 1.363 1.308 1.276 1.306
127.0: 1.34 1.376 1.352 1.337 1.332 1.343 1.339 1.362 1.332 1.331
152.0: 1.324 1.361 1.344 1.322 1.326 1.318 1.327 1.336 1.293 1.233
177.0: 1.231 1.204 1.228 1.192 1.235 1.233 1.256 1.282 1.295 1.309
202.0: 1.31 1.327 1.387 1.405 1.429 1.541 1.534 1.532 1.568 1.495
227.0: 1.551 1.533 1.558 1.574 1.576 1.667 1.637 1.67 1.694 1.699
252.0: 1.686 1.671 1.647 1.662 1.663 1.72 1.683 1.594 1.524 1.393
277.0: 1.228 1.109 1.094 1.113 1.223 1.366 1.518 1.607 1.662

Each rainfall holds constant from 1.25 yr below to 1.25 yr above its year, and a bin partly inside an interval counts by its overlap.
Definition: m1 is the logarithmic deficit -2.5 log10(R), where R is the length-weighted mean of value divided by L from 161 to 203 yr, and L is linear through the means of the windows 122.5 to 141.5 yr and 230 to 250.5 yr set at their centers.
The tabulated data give 0.16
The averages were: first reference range 1.34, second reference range 1.63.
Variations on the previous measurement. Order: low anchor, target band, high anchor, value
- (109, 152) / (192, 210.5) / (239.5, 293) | 0.079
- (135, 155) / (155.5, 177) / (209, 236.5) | 0.066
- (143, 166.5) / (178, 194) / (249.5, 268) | 0.172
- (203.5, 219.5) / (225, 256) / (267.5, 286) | -0.173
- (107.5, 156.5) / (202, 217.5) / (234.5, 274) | 0.081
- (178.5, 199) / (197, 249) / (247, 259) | -0.027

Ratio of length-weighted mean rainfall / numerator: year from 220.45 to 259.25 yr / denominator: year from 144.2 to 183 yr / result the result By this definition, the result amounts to 1.2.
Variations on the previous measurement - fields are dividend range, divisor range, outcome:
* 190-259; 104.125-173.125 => 1.13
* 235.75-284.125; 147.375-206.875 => 1.20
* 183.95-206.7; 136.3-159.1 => 0.95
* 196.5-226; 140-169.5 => 1.07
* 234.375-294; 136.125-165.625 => 1.14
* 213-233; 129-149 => 1.14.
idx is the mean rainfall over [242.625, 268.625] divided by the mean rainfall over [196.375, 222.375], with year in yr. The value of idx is 1.2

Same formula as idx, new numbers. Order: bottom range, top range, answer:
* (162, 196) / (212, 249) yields 1.25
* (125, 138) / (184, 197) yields 0.93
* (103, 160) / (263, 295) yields 1.05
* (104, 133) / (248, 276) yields 1.23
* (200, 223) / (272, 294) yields 0.89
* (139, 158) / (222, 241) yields 1.17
